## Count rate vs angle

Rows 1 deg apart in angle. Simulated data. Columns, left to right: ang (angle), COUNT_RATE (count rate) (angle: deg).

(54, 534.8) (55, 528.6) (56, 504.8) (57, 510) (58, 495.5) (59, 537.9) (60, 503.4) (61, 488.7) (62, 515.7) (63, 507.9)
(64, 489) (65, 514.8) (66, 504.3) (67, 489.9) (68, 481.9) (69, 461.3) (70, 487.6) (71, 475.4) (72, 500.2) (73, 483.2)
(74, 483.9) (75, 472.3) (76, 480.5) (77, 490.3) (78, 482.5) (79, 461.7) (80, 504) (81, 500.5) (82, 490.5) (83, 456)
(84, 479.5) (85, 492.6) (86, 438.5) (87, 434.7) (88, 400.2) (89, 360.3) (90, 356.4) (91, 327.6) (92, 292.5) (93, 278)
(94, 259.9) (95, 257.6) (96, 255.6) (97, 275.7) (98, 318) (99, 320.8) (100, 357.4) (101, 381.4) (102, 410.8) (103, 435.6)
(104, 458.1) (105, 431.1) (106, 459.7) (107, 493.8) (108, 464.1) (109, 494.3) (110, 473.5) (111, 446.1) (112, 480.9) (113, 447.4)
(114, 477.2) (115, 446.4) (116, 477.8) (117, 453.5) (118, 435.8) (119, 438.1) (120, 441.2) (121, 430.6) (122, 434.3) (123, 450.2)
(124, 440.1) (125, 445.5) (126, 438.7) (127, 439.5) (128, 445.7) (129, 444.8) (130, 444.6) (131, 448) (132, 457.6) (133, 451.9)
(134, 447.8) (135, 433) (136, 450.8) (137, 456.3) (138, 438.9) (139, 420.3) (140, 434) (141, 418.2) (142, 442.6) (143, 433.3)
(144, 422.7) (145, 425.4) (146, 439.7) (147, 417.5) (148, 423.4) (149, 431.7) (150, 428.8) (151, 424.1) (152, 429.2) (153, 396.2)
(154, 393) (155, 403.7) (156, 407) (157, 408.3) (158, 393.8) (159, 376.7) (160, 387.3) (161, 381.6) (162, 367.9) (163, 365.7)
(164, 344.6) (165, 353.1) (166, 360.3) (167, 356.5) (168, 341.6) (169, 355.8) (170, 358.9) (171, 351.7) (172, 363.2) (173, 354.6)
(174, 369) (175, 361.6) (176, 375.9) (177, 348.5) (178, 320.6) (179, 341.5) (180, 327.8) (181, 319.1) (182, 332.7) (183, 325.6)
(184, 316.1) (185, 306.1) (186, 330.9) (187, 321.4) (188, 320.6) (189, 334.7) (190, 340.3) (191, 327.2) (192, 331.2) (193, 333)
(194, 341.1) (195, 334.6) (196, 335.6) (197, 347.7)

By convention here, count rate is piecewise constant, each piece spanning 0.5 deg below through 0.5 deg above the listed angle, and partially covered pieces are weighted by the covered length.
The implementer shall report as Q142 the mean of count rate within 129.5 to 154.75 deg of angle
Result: 432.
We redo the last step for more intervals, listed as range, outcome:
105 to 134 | 453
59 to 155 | 437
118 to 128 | 440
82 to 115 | 400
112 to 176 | 415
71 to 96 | 422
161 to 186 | 347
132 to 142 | 440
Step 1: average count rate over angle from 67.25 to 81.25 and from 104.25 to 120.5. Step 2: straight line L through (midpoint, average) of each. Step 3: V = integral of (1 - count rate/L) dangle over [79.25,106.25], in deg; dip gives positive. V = 4.9 deg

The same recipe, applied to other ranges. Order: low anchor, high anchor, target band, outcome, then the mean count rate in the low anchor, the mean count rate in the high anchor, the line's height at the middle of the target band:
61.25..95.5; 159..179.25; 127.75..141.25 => -1.76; 445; 359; 392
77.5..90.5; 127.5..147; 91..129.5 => 2.98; 451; 439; 445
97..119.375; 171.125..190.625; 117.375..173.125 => -4.16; 433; 338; 384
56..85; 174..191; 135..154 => -2.04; 491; 334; 387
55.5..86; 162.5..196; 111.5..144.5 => -2.63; 491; 341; 412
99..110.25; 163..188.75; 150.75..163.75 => -0.93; 436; 343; 367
